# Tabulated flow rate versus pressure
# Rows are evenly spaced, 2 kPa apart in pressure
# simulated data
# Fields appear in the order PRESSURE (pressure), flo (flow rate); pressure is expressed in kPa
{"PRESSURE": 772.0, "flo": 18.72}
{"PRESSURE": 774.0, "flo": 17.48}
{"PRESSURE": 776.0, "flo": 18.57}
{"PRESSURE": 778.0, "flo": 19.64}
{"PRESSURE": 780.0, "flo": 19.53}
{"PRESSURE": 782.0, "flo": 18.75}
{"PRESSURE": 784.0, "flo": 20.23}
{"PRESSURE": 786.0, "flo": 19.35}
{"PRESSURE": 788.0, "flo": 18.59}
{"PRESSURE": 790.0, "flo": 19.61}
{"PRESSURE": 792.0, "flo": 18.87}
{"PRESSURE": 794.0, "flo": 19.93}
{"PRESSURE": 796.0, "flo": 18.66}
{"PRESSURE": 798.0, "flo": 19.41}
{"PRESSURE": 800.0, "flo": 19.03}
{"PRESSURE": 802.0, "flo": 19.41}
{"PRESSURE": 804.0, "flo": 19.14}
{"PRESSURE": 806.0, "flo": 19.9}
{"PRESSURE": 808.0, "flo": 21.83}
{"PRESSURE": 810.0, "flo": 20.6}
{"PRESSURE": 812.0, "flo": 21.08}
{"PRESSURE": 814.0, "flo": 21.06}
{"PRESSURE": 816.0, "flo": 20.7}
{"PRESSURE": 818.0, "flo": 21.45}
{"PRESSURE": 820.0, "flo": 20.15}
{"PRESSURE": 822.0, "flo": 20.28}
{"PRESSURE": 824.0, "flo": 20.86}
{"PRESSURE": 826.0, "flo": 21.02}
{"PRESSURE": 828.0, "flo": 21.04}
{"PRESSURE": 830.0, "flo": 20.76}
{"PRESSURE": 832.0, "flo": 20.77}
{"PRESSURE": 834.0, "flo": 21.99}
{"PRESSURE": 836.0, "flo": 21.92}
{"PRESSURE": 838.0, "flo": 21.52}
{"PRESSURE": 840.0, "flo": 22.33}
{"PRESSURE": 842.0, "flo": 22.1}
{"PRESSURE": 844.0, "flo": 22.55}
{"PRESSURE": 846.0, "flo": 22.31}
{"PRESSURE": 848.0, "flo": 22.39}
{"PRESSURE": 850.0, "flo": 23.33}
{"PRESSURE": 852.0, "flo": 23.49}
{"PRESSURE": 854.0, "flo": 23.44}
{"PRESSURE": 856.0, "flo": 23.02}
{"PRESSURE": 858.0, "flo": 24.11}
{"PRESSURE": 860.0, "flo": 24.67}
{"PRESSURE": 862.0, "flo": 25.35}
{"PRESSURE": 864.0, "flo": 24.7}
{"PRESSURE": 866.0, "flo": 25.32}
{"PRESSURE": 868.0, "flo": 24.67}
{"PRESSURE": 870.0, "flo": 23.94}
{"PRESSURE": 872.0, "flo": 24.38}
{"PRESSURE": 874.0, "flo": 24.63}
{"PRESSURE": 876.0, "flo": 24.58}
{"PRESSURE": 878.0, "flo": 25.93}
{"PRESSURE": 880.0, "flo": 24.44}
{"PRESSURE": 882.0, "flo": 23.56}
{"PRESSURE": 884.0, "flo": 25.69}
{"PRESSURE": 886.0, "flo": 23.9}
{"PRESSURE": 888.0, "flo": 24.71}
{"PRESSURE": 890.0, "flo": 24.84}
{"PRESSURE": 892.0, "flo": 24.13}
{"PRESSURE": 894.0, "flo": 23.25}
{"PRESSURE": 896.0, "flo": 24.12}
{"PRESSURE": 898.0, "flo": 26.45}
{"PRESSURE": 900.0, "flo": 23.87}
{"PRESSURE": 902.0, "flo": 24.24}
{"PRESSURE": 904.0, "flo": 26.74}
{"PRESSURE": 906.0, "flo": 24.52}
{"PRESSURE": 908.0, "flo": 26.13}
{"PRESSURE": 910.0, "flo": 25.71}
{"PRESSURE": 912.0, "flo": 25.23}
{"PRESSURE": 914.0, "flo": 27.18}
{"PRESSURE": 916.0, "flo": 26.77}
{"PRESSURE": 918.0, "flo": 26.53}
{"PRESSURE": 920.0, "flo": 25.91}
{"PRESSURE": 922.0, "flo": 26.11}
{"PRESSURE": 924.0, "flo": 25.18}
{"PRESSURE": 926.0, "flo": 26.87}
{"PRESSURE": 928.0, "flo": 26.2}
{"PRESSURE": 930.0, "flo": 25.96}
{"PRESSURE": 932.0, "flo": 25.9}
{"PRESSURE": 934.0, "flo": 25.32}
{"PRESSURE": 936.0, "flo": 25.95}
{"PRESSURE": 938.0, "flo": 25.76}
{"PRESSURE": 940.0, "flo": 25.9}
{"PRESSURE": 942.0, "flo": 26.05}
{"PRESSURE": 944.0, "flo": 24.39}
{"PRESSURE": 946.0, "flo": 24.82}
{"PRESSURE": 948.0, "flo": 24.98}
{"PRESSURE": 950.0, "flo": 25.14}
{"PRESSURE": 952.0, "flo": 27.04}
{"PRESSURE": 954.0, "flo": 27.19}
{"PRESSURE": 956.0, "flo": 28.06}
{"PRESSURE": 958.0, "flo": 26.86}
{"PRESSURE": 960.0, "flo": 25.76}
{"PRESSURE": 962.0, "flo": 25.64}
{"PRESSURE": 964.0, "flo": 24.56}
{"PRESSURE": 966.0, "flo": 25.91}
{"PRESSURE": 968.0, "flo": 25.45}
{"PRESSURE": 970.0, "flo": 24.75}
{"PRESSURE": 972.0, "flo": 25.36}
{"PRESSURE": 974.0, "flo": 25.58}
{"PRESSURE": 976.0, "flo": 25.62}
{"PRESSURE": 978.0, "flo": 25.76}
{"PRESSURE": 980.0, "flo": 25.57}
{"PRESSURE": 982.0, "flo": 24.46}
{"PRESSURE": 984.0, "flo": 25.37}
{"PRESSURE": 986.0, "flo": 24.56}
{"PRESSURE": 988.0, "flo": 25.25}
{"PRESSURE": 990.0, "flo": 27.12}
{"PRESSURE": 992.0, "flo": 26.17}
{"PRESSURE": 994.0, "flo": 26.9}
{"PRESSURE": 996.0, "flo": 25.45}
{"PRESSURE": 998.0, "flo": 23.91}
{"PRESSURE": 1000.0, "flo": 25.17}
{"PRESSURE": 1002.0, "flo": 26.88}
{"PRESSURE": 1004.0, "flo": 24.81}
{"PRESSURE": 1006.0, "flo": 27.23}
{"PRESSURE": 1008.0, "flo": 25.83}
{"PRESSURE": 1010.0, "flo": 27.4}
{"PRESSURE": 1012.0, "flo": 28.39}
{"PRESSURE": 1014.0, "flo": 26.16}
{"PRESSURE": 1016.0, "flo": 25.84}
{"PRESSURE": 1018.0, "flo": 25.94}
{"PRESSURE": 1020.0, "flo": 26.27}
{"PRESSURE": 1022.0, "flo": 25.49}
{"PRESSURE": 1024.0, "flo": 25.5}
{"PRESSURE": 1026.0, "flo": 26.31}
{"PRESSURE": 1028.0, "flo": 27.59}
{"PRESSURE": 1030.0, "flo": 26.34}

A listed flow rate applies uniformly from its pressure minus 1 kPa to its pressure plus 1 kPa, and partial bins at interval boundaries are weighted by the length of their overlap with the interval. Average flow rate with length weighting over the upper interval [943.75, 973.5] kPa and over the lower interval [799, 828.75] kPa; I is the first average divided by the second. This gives 1.26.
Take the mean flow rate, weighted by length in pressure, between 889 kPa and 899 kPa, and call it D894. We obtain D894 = 24.6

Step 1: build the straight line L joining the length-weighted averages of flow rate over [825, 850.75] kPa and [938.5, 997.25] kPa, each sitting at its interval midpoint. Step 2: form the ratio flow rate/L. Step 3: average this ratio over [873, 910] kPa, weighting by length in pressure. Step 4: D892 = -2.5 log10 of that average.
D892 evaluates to -0.06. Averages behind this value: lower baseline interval 21.8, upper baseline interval 25.7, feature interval 24.8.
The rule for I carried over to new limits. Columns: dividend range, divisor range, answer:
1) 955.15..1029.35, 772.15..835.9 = 1.30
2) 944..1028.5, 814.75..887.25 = 1.13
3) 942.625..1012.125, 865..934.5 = 1.02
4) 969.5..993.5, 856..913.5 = 1.03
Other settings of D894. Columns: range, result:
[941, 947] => 25.1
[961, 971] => 25.3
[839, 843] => 22.2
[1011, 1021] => 26.5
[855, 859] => 23.6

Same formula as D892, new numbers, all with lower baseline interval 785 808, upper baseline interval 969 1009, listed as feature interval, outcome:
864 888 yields -0.13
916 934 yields -0.11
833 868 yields -0.10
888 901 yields -0.09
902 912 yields -0.12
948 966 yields -0.07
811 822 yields -0.04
